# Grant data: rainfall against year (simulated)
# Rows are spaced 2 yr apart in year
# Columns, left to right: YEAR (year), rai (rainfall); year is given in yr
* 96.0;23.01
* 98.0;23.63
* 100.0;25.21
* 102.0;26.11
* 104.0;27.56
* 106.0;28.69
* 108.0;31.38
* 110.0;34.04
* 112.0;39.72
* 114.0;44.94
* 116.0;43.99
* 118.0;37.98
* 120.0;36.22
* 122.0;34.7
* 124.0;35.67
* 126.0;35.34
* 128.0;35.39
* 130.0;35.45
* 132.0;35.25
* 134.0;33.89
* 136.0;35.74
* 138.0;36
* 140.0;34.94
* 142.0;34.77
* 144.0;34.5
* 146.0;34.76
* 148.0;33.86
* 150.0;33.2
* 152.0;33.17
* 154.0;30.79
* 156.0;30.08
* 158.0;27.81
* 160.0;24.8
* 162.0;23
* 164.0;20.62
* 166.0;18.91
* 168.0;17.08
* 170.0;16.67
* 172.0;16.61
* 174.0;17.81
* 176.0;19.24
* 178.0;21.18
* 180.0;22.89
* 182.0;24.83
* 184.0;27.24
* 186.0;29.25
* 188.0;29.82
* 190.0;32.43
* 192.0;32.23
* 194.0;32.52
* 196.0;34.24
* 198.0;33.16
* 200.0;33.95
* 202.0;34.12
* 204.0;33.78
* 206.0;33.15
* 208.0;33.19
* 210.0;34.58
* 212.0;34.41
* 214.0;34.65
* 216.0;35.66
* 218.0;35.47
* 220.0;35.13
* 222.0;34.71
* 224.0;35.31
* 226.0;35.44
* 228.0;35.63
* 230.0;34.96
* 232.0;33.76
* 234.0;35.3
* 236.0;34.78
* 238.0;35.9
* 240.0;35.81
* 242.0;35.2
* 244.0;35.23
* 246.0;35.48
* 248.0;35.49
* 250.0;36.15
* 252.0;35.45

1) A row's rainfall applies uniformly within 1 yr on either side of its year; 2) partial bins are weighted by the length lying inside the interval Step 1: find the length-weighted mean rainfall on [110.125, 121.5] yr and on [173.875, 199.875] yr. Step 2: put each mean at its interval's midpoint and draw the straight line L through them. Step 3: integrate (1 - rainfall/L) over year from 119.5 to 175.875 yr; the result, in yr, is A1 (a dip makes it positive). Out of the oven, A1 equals 8.44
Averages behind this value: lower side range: 39.8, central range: 29.7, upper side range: 28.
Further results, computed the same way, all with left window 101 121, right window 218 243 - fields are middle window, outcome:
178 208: 3.8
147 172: 6.9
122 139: -0.1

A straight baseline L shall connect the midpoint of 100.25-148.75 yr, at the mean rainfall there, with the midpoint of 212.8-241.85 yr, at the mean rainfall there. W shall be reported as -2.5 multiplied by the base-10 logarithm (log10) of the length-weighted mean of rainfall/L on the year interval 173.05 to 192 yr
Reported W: 0.35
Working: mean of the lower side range 34.9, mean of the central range 25.4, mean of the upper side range 35.2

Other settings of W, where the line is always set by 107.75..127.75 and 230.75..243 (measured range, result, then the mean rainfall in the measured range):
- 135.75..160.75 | 0.135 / 32.6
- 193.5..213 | 0.065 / 33.7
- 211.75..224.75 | 0.013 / 35.1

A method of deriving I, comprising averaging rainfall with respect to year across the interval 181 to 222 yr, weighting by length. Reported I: 32.7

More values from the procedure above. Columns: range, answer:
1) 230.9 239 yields 34.9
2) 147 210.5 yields 27.6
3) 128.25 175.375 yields 28.7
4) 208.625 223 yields 34.9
